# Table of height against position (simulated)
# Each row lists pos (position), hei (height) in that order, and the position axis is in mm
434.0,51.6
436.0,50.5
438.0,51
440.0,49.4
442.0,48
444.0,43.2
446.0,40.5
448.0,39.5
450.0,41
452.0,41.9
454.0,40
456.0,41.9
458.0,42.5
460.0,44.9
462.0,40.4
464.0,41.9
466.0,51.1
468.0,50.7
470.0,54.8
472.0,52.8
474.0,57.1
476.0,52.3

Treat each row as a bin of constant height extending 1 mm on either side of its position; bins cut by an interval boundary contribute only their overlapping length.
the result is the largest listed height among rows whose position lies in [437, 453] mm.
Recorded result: 51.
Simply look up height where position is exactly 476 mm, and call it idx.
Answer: 52.3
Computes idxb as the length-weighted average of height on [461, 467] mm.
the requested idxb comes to 44.5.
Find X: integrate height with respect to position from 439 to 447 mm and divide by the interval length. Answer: 45.3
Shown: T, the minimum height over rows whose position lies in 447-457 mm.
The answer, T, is 39.5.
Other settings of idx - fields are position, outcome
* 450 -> 41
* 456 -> 41.9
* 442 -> 48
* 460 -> 44.9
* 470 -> 54.8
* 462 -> 40.4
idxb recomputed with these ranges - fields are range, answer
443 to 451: 41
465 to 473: 52.4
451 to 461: 42.2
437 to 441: 50.2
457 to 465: 42.4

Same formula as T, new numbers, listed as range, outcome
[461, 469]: 40.4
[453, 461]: 40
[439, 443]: 48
